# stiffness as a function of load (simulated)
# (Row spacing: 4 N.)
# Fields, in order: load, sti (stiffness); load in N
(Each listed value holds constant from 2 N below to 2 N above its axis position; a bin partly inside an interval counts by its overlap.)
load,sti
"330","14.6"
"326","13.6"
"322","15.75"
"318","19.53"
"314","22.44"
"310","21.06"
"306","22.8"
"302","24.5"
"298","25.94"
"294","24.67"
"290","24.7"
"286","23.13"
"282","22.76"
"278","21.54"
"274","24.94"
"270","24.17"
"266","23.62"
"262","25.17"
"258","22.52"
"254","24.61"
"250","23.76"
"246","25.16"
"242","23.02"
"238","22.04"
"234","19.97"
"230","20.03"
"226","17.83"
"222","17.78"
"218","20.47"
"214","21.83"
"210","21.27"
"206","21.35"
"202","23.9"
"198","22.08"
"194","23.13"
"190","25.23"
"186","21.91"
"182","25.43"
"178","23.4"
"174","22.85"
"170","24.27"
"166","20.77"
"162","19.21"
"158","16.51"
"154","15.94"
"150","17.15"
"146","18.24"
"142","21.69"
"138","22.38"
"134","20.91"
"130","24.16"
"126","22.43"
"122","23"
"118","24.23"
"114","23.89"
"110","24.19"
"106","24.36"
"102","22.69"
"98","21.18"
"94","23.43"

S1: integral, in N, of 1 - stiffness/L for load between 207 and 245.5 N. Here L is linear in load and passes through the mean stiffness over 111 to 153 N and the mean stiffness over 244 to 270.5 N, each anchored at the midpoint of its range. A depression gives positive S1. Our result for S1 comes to 4.7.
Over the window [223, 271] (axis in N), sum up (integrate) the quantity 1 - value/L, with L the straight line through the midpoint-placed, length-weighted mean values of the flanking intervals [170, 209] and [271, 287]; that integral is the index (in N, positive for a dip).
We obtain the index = 1.4 N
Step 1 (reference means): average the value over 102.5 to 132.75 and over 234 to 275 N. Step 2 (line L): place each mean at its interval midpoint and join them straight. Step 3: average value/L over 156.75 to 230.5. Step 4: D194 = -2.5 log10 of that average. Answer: 0.10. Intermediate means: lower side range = 23.6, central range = 21.6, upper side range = 23.7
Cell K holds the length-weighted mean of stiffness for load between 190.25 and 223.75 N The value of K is 21.7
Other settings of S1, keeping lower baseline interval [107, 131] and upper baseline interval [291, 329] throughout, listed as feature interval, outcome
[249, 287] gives -3.5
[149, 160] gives 3.2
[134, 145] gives 0.9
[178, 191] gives -0.7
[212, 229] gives 2.1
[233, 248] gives -0.5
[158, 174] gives 1.4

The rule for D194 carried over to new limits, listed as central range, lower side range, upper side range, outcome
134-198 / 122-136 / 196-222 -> 0.042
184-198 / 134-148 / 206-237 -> -0.145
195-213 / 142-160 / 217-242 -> -0.161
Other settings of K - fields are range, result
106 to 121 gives 24.1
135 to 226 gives 21.1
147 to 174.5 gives 19.3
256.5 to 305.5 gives 24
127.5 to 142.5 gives 22.3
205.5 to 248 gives 21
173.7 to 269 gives 22.4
